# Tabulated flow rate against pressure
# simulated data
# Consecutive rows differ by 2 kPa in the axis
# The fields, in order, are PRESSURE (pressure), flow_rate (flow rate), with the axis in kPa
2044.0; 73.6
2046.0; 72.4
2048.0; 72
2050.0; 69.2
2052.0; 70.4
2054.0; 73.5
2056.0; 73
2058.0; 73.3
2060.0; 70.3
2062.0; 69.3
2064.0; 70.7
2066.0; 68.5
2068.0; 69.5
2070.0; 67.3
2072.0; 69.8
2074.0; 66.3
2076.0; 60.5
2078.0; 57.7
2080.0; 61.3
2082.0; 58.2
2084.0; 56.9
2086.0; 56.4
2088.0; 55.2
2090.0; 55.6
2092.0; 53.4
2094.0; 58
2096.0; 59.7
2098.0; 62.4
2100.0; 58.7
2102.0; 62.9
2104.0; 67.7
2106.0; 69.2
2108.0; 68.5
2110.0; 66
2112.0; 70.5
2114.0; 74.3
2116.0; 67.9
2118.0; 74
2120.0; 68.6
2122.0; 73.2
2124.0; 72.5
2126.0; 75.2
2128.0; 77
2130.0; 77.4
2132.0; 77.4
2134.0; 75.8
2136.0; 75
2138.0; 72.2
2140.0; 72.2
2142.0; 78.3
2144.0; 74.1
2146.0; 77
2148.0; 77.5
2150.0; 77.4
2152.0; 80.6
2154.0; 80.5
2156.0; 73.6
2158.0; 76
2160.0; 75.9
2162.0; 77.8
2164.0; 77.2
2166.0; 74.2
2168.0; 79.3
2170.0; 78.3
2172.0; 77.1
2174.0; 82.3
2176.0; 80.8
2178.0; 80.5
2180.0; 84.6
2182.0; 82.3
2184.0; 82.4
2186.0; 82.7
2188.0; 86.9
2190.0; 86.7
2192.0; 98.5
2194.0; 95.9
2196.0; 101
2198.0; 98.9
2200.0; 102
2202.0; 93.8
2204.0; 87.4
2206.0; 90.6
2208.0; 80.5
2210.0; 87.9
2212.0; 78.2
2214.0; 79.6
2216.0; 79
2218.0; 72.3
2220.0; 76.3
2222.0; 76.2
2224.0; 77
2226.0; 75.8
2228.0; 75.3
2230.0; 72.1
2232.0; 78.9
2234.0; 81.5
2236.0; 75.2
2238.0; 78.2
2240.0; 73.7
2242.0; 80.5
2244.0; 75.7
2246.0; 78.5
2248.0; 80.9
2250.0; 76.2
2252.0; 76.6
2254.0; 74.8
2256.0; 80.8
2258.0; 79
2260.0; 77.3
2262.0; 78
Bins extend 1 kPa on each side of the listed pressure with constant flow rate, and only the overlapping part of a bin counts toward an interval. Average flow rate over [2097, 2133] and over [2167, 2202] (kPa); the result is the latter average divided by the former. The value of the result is 1.2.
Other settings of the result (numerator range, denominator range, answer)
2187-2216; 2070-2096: 1.52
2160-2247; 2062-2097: 1.33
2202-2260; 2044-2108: 1.21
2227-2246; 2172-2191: 0.93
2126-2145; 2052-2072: 1.07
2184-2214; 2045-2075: 1.28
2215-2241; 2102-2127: 1.08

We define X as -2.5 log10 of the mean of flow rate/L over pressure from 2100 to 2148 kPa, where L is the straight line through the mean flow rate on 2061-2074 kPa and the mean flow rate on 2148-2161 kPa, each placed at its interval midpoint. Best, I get 0.03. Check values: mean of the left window 69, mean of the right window 77.3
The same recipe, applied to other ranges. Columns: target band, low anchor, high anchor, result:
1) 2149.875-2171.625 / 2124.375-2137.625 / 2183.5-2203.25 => 0.09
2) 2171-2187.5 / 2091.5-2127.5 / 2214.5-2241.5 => -0.13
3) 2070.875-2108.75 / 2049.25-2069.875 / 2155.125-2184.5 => 0.19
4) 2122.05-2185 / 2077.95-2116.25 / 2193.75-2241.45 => -0.09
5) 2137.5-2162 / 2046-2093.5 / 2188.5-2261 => -0.04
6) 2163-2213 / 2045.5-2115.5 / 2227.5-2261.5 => -0.17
